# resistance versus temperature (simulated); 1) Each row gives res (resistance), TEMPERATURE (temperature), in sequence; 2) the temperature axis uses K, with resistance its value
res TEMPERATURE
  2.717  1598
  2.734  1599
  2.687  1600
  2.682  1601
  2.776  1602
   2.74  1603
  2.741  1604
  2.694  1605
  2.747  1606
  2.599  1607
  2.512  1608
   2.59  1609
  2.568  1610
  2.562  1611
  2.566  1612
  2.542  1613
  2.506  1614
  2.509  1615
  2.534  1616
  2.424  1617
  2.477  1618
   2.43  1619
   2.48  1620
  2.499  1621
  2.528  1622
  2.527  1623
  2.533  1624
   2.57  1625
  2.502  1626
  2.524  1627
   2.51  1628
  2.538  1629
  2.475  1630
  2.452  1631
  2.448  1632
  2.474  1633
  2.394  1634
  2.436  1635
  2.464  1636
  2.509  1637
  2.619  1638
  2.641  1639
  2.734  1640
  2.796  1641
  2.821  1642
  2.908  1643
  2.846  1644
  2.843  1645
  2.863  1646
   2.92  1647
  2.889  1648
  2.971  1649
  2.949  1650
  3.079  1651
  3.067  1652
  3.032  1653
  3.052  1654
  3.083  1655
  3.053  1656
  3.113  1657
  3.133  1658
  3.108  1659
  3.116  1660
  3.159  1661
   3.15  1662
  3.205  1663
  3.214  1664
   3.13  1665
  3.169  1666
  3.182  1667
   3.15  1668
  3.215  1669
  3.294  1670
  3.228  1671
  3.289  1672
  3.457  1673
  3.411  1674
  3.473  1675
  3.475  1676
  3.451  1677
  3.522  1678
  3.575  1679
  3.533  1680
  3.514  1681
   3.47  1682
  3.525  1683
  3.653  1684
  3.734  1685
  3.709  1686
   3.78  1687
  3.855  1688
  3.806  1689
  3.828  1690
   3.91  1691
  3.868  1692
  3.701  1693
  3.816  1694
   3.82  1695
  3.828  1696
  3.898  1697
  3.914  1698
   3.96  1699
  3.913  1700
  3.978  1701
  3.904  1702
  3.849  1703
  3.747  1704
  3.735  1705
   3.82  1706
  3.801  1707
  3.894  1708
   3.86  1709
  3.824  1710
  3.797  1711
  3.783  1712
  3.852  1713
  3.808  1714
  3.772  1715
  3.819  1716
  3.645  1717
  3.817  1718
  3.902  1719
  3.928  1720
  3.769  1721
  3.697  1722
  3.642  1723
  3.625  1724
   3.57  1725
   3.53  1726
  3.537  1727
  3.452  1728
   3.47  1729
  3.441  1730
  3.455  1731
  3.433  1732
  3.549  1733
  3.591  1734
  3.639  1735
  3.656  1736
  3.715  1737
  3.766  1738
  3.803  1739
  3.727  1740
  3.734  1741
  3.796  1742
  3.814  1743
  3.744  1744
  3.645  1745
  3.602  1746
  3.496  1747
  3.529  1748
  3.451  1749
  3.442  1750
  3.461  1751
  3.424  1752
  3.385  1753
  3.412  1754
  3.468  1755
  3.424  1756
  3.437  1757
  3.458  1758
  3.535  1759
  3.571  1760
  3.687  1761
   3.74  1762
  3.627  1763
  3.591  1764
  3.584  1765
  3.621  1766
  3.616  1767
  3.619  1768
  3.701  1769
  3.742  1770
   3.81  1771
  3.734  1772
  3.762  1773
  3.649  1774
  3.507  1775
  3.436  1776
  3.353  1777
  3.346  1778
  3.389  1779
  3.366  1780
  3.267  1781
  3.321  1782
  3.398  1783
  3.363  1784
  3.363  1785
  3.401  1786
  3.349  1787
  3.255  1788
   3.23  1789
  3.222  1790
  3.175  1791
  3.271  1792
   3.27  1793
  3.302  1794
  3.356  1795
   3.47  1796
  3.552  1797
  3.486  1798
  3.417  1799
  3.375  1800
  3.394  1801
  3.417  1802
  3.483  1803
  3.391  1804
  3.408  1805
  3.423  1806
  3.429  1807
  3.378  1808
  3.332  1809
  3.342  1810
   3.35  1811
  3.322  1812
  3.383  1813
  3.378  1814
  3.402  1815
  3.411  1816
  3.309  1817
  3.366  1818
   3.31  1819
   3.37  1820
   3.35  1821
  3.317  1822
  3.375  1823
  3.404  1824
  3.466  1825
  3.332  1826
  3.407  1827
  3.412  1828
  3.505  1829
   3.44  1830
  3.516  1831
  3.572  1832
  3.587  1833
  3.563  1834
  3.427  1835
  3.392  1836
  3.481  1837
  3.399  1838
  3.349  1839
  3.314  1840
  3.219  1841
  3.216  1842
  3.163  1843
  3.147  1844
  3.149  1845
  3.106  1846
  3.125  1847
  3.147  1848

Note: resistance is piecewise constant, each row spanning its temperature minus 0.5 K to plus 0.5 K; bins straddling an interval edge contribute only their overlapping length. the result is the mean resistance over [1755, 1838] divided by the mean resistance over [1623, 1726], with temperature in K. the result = 1.04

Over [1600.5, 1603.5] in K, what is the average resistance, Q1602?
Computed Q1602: 2.73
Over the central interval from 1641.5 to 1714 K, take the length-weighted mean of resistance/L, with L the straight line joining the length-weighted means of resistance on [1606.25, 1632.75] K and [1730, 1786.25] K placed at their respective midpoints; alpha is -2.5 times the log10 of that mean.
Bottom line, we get -0.167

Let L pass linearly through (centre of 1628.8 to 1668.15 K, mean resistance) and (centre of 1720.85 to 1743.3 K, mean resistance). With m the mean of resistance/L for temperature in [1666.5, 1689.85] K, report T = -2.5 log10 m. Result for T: -0.11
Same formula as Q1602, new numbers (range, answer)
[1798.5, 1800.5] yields 3.4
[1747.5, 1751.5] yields 3.47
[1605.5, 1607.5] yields 2.67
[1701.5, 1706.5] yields 3.81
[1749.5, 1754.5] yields 3.42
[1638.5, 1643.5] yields 2.78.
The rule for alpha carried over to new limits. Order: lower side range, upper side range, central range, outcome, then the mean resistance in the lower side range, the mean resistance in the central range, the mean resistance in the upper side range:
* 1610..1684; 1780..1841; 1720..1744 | -0.15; 2.9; 3.64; 3.38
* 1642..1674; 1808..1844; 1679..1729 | -0.18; 3.09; 3.76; 3.38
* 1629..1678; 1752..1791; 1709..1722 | -0.17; 2.98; 3.81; 3.49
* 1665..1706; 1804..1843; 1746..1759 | 0.02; 3.62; 3.46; 3.39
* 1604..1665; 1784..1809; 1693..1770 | -0.18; 2.73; 3.68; 3.37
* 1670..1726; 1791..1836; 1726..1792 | 0.01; 3.72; 3.53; 3.4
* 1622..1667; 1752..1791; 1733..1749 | -0.11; 2.82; 3.67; 3.49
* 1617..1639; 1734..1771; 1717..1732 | -0.08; 2.5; 3.62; 3.6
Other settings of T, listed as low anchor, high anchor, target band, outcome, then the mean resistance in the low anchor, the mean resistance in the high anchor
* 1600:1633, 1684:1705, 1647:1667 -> 0.05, 2.56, 3.83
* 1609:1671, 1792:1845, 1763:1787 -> -0.09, 2.78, 3.38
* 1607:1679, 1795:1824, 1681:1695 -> -0.24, 2.85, 3.39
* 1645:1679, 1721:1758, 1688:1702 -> -0.16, 3.17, 3.57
